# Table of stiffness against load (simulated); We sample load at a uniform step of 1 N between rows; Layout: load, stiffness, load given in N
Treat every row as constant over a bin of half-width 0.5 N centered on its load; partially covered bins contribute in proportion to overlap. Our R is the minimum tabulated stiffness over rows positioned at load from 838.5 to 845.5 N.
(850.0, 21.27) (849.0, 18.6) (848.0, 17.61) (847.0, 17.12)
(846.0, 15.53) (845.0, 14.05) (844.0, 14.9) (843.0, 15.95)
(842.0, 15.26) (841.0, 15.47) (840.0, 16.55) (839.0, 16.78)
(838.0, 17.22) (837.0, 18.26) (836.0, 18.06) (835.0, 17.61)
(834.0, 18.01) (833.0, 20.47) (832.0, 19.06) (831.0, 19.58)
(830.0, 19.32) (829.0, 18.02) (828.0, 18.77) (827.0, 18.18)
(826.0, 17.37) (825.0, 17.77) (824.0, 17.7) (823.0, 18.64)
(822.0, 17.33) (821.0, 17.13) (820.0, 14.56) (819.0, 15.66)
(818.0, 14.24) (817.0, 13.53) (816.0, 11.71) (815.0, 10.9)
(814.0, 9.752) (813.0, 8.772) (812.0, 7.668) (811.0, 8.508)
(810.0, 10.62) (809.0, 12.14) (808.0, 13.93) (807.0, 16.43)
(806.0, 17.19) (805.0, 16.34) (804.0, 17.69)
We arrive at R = 14.05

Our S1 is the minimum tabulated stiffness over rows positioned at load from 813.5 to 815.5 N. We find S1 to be 9.752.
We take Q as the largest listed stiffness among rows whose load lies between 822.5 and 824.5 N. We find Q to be 18.64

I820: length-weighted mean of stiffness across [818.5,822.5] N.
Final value 16.2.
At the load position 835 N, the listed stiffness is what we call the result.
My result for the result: 17.61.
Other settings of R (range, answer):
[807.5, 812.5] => 7.668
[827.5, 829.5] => 18.02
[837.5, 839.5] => 16.78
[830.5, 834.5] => 18.01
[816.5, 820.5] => 13.53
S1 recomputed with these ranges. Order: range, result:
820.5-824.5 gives 17.13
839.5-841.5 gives 15.47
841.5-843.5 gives 15.26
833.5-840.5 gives 16.55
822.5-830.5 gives 17.37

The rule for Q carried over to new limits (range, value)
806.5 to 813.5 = 16.43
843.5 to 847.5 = 17.12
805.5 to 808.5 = 17.19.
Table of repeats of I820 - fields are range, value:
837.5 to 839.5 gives 17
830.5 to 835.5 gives 18.9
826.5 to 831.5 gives 18.8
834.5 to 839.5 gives 17.6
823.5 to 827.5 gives 17.8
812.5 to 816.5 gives 10.3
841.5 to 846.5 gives 15.1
